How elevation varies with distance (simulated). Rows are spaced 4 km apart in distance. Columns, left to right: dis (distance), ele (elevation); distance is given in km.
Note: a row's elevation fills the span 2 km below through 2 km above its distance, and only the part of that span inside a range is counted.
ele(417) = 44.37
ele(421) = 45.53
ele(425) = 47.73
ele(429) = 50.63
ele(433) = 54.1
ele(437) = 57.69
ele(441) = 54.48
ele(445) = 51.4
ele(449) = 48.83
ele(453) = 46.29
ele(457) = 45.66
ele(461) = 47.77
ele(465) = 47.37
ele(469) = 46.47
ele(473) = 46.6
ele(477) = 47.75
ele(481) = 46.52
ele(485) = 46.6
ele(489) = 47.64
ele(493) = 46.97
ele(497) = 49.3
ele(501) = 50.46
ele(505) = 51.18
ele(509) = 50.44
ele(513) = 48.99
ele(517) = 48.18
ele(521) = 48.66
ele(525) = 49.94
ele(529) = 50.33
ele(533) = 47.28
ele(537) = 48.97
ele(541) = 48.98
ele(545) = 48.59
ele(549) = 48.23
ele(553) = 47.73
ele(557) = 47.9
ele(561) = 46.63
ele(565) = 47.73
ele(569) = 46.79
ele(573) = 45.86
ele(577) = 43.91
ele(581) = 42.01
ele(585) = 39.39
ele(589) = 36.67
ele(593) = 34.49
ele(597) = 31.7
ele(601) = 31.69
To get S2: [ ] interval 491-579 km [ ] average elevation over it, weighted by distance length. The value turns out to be 48.3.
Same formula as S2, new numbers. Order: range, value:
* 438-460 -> 49.6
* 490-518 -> 49.3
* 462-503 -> 47.6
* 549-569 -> 47.5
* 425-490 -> 49.1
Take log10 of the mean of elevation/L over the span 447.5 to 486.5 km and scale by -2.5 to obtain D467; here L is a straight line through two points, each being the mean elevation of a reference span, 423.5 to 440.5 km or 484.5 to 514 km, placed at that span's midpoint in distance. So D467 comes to 0.09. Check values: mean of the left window 52.9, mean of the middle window 47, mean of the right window 49.1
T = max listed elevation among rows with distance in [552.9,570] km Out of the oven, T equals 47.9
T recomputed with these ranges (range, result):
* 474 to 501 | 50.46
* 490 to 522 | 51.18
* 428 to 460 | 57.69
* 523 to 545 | 50.33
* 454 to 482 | 47.77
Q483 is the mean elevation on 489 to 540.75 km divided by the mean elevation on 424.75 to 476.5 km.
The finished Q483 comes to 1.0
